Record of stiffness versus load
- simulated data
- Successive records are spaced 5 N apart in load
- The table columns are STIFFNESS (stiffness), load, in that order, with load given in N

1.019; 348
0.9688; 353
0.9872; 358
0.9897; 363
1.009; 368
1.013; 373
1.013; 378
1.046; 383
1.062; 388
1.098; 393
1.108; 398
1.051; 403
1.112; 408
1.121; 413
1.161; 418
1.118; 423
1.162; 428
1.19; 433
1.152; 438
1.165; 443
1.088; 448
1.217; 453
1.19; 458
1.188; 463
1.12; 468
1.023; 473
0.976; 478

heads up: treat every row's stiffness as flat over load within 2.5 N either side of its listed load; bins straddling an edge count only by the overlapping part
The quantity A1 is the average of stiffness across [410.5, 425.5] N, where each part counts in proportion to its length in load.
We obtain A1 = 1.13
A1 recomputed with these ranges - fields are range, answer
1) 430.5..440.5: 1.17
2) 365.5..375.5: 1.01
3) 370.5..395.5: 1.05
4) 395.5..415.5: 1.1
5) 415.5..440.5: 1.16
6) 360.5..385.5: 1.01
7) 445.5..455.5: 1.15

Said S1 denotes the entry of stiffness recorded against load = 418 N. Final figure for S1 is 1.161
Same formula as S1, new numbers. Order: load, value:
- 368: 1.009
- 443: 1.165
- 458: 1.19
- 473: 1.023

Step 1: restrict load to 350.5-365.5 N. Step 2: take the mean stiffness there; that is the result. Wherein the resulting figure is 0.982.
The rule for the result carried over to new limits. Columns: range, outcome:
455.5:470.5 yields 1.17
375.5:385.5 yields 1.03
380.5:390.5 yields 1.05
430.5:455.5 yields 1.16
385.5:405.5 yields 1.08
